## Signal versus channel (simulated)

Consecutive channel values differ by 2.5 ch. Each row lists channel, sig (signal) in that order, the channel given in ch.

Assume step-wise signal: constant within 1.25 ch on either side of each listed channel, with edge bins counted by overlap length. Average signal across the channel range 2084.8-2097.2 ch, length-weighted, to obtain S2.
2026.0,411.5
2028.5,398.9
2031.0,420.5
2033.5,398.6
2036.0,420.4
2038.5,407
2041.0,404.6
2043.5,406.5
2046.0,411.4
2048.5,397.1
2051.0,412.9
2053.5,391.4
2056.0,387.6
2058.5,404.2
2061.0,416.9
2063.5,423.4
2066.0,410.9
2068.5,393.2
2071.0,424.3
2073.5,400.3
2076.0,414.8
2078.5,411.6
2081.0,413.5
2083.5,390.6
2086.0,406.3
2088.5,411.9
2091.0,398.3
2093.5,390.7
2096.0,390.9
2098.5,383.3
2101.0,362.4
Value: 400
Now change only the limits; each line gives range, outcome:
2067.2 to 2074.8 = 406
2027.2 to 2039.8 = 409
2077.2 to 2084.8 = 405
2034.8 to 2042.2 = 411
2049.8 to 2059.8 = 399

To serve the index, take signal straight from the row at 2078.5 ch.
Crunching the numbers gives 411.6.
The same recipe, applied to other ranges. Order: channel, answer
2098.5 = 383.3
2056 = 387.6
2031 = 420.5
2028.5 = 398.9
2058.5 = 404.2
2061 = 416.9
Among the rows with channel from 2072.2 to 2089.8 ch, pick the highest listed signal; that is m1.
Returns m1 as 414.8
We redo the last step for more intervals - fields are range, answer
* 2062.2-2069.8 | 423.4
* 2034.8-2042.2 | 420.4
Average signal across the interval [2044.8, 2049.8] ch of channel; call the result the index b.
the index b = 404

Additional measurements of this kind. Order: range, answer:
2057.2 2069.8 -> 410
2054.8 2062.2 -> 403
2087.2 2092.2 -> 405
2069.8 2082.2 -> 413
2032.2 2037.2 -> 410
